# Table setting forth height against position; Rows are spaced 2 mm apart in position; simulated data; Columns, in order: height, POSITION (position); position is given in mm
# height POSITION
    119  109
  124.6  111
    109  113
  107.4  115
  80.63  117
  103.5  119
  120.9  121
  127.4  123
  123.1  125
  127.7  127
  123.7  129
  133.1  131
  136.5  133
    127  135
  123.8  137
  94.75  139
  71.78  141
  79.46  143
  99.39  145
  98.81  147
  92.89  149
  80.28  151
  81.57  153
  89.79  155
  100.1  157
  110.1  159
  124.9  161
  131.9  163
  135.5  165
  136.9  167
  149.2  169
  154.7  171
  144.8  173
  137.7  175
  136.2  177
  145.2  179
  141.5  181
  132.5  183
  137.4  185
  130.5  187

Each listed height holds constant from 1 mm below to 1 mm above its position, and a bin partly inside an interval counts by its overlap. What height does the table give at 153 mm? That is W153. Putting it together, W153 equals 81.57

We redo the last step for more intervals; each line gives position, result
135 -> 127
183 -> 132.5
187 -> 130.5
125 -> 123.1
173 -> 144.8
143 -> 79.46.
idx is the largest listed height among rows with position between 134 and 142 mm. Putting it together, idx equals 127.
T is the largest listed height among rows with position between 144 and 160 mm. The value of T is 110.1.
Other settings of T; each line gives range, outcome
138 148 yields 99.39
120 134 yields 136.5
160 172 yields 154.7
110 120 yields 124.6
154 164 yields 131.9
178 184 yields 145.2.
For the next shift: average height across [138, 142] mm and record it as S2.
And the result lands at 83.3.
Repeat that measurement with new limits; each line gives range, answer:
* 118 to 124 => 117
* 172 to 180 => 141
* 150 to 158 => 87.9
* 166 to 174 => 146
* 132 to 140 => 121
